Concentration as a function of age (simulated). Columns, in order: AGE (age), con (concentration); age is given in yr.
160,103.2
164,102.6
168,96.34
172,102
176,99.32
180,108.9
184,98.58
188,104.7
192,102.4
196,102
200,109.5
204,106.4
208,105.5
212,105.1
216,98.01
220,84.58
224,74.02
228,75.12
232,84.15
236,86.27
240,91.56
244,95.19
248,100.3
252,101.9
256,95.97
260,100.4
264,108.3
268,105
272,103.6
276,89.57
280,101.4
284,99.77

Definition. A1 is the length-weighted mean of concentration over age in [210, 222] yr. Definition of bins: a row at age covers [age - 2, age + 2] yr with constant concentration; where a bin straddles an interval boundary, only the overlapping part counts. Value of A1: 95.9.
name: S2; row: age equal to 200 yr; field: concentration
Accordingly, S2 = 109.5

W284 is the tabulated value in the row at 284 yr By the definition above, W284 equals 99.77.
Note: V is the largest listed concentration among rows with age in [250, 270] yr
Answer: 108.3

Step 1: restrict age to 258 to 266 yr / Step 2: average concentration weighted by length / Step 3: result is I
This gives 104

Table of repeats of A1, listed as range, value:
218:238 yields 80.8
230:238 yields 85.2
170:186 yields 102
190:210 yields 105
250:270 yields 102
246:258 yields 99.4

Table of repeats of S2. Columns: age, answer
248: 100.3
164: 102.6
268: 105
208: 105.5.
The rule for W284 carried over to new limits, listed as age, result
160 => 103.2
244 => 95.19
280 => 101.4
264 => 108.3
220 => 84.58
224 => 74.02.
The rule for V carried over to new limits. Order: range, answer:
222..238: 86.27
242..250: 100.3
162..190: 108.9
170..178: 102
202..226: 106.4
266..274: 105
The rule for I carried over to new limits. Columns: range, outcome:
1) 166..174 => 99.2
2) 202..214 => 106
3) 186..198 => 103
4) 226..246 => 86.5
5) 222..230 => 74.6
